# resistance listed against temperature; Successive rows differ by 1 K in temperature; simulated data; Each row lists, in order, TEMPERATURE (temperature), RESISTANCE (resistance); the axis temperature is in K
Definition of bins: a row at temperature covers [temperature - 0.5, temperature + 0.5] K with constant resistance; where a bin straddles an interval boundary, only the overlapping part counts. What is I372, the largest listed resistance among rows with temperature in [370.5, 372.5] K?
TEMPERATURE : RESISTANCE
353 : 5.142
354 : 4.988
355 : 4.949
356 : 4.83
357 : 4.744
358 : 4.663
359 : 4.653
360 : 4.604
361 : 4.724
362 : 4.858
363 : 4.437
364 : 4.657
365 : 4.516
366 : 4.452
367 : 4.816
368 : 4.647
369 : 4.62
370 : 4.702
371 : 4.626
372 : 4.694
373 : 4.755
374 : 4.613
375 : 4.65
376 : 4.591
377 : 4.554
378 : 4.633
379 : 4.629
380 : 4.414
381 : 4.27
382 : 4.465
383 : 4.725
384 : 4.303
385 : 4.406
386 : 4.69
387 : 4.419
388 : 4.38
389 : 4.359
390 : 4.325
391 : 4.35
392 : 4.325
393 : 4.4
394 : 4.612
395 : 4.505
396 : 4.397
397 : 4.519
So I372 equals 4.694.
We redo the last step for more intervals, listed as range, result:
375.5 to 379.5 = 4.633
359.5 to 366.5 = 4.858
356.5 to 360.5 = 4.744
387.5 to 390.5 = 4.38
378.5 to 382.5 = 4.629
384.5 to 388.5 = 4.69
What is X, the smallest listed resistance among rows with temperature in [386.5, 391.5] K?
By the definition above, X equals 4.325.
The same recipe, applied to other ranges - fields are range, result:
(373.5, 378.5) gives 4.554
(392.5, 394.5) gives 4.4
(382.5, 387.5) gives 4.303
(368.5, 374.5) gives 4.613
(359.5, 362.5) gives 4.604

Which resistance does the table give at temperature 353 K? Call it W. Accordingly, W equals 5.142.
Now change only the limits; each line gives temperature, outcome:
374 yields 4.613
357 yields 4.744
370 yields 4.702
